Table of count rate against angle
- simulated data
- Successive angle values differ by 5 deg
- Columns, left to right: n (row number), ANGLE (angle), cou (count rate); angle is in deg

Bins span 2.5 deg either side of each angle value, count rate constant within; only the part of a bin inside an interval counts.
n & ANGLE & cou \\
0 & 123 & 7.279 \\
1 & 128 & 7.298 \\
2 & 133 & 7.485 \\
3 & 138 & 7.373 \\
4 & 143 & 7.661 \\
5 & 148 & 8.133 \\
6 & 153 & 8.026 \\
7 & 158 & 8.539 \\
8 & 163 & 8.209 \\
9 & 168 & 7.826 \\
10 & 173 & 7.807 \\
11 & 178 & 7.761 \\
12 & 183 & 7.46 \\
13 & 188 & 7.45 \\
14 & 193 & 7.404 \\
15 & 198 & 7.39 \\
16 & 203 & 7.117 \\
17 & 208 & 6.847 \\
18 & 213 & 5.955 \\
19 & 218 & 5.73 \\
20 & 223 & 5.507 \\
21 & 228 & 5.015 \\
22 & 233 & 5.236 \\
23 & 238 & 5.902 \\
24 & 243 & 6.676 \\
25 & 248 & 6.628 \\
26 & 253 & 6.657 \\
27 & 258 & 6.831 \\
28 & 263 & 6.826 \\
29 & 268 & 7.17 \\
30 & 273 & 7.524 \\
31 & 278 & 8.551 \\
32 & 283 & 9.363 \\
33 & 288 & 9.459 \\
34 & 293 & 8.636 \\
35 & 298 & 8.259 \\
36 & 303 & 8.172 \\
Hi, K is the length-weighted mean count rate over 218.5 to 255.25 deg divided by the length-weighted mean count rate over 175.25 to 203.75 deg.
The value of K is 0.80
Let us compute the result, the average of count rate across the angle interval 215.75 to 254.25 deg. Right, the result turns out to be 5.9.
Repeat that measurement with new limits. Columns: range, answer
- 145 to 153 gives 8.07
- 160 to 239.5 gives 6.81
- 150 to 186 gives 7.94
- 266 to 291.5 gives 8.45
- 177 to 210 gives 7.34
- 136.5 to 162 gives 7.98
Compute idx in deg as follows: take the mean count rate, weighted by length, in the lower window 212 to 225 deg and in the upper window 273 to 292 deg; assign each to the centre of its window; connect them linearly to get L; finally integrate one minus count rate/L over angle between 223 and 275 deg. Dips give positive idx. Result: 6.0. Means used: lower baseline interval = 5.71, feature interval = 6.39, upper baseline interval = 8.88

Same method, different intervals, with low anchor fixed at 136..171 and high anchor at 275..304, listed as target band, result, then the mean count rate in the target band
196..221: 5.2 deg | 6.57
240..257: 3.7 deg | 6.65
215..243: 9.4 deg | 5.59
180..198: 1.6 deg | 7.44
